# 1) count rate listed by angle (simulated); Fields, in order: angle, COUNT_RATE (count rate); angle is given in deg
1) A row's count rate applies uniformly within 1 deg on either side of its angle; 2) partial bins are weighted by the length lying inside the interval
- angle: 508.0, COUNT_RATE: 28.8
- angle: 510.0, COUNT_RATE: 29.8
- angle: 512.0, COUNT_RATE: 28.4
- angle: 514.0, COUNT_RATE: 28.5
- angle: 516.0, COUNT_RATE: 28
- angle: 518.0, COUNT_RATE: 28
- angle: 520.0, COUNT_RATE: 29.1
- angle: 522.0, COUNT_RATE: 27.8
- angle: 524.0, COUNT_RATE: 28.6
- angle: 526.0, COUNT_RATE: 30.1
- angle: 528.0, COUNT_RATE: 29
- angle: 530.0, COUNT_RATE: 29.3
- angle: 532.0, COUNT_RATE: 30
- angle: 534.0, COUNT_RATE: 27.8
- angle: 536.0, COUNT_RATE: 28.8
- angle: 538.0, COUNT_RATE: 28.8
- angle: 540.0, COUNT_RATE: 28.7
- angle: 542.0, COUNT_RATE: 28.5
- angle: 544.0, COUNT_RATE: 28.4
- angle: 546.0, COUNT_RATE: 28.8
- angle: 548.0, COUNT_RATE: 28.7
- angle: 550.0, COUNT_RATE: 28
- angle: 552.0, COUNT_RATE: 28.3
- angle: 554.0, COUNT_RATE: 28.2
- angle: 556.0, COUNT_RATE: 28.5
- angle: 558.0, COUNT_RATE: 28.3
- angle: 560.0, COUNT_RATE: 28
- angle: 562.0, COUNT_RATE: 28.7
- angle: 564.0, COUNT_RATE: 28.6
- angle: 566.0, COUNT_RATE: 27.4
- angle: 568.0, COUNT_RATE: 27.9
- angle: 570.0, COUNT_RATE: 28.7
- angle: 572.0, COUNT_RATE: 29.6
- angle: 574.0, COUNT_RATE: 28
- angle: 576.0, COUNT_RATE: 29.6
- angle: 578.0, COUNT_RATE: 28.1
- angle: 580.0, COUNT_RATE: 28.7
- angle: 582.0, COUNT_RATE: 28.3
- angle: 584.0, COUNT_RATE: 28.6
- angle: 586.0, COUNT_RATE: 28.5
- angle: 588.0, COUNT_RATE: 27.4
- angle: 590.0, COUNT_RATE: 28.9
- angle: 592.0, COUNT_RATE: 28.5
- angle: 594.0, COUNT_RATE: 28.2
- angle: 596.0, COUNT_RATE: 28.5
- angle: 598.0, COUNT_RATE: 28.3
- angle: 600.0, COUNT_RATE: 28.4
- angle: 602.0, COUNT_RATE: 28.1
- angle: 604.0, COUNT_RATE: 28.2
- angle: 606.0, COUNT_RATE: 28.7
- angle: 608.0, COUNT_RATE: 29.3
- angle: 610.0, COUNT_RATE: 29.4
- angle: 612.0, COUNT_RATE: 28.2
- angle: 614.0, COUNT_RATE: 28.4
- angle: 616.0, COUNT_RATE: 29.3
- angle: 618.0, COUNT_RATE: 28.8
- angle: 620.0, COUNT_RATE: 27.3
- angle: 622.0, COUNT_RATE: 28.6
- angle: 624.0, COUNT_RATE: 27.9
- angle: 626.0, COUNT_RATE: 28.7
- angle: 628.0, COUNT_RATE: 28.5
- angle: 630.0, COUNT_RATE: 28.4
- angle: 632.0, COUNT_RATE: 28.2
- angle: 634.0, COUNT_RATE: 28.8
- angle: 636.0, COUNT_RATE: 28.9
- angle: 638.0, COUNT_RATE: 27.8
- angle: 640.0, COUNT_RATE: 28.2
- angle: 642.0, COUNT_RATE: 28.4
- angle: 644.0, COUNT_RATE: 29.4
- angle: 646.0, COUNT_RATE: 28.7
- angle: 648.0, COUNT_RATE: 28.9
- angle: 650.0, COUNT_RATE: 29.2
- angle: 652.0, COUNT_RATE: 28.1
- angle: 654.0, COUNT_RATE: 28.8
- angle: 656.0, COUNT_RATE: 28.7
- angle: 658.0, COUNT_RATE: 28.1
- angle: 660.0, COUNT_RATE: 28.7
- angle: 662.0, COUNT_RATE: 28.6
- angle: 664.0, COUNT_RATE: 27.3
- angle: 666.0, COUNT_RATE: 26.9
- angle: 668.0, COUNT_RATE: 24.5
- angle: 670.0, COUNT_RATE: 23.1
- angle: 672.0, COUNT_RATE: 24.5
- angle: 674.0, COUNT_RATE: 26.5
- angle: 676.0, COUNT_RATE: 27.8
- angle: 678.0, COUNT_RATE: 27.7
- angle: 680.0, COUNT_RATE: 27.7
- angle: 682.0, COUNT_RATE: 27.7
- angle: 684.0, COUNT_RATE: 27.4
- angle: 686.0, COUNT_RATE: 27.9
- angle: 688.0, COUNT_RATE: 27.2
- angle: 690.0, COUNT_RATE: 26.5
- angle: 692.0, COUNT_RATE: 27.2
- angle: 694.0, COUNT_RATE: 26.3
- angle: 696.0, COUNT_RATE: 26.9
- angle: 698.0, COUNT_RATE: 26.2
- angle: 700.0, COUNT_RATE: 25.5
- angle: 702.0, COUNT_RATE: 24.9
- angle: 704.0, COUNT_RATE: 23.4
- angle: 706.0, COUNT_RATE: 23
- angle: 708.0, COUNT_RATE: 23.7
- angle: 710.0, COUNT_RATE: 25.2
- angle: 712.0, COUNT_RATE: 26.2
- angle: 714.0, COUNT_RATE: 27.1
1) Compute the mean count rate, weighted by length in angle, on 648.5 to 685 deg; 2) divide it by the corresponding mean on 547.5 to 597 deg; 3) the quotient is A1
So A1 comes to 1.0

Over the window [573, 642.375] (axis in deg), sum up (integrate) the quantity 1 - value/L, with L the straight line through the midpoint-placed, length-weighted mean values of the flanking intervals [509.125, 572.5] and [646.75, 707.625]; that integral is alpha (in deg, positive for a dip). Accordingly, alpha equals -1.86 deg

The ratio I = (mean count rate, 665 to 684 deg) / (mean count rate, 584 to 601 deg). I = 0.93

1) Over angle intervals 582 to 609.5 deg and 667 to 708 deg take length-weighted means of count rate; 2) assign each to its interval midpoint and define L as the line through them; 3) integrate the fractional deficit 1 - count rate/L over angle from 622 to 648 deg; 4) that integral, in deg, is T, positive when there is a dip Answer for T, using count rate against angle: -1.0 deg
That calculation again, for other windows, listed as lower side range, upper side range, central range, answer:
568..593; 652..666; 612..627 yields 0.0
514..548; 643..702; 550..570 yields 0.1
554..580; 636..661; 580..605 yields 0.1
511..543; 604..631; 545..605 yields 0.5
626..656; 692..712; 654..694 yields -0.5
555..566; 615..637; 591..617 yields -0.1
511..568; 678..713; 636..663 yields -1.8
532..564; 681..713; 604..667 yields -3.5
